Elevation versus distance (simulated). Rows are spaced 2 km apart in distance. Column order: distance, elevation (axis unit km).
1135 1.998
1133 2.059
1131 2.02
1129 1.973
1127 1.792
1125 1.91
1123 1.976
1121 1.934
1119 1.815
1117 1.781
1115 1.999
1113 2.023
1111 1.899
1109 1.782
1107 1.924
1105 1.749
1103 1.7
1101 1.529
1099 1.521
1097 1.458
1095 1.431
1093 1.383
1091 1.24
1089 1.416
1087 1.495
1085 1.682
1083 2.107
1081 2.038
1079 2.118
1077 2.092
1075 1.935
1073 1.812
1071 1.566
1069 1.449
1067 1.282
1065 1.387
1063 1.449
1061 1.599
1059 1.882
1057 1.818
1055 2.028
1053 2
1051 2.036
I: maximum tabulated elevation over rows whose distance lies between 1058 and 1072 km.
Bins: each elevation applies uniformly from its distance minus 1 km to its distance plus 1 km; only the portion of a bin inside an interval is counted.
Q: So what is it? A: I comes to 1.882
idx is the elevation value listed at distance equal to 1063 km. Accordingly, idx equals 1.449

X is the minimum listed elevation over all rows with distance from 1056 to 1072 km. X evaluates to 1.282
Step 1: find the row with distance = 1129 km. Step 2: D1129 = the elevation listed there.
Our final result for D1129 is 1.973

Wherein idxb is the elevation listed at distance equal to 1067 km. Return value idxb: 1.282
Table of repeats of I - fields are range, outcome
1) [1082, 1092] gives 2.107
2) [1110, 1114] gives 2.023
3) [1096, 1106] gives 1.749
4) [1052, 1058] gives 2.028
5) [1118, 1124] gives 1.976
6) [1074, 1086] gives 2.118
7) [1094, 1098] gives 1.458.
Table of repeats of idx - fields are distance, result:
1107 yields 1.924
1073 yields 1.812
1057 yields 1.818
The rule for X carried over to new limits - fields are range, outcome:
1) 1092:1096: 1.383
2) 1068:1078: 1.449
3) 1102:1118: 1.7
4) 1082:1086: 1.682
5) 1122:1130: 1.792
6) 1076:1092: 1.24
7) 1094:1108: 1.431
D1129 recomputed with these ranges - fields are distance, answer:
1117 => 1.781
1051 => 2.036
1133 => 2.059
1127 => 1.792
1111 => 1.899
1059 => 1.882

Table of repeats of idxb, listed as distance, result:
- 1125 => 1.91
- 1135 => 1.998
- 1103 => 1.7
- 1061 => 1.599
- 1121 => 1.934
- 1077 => 2.092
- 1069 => 1.449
